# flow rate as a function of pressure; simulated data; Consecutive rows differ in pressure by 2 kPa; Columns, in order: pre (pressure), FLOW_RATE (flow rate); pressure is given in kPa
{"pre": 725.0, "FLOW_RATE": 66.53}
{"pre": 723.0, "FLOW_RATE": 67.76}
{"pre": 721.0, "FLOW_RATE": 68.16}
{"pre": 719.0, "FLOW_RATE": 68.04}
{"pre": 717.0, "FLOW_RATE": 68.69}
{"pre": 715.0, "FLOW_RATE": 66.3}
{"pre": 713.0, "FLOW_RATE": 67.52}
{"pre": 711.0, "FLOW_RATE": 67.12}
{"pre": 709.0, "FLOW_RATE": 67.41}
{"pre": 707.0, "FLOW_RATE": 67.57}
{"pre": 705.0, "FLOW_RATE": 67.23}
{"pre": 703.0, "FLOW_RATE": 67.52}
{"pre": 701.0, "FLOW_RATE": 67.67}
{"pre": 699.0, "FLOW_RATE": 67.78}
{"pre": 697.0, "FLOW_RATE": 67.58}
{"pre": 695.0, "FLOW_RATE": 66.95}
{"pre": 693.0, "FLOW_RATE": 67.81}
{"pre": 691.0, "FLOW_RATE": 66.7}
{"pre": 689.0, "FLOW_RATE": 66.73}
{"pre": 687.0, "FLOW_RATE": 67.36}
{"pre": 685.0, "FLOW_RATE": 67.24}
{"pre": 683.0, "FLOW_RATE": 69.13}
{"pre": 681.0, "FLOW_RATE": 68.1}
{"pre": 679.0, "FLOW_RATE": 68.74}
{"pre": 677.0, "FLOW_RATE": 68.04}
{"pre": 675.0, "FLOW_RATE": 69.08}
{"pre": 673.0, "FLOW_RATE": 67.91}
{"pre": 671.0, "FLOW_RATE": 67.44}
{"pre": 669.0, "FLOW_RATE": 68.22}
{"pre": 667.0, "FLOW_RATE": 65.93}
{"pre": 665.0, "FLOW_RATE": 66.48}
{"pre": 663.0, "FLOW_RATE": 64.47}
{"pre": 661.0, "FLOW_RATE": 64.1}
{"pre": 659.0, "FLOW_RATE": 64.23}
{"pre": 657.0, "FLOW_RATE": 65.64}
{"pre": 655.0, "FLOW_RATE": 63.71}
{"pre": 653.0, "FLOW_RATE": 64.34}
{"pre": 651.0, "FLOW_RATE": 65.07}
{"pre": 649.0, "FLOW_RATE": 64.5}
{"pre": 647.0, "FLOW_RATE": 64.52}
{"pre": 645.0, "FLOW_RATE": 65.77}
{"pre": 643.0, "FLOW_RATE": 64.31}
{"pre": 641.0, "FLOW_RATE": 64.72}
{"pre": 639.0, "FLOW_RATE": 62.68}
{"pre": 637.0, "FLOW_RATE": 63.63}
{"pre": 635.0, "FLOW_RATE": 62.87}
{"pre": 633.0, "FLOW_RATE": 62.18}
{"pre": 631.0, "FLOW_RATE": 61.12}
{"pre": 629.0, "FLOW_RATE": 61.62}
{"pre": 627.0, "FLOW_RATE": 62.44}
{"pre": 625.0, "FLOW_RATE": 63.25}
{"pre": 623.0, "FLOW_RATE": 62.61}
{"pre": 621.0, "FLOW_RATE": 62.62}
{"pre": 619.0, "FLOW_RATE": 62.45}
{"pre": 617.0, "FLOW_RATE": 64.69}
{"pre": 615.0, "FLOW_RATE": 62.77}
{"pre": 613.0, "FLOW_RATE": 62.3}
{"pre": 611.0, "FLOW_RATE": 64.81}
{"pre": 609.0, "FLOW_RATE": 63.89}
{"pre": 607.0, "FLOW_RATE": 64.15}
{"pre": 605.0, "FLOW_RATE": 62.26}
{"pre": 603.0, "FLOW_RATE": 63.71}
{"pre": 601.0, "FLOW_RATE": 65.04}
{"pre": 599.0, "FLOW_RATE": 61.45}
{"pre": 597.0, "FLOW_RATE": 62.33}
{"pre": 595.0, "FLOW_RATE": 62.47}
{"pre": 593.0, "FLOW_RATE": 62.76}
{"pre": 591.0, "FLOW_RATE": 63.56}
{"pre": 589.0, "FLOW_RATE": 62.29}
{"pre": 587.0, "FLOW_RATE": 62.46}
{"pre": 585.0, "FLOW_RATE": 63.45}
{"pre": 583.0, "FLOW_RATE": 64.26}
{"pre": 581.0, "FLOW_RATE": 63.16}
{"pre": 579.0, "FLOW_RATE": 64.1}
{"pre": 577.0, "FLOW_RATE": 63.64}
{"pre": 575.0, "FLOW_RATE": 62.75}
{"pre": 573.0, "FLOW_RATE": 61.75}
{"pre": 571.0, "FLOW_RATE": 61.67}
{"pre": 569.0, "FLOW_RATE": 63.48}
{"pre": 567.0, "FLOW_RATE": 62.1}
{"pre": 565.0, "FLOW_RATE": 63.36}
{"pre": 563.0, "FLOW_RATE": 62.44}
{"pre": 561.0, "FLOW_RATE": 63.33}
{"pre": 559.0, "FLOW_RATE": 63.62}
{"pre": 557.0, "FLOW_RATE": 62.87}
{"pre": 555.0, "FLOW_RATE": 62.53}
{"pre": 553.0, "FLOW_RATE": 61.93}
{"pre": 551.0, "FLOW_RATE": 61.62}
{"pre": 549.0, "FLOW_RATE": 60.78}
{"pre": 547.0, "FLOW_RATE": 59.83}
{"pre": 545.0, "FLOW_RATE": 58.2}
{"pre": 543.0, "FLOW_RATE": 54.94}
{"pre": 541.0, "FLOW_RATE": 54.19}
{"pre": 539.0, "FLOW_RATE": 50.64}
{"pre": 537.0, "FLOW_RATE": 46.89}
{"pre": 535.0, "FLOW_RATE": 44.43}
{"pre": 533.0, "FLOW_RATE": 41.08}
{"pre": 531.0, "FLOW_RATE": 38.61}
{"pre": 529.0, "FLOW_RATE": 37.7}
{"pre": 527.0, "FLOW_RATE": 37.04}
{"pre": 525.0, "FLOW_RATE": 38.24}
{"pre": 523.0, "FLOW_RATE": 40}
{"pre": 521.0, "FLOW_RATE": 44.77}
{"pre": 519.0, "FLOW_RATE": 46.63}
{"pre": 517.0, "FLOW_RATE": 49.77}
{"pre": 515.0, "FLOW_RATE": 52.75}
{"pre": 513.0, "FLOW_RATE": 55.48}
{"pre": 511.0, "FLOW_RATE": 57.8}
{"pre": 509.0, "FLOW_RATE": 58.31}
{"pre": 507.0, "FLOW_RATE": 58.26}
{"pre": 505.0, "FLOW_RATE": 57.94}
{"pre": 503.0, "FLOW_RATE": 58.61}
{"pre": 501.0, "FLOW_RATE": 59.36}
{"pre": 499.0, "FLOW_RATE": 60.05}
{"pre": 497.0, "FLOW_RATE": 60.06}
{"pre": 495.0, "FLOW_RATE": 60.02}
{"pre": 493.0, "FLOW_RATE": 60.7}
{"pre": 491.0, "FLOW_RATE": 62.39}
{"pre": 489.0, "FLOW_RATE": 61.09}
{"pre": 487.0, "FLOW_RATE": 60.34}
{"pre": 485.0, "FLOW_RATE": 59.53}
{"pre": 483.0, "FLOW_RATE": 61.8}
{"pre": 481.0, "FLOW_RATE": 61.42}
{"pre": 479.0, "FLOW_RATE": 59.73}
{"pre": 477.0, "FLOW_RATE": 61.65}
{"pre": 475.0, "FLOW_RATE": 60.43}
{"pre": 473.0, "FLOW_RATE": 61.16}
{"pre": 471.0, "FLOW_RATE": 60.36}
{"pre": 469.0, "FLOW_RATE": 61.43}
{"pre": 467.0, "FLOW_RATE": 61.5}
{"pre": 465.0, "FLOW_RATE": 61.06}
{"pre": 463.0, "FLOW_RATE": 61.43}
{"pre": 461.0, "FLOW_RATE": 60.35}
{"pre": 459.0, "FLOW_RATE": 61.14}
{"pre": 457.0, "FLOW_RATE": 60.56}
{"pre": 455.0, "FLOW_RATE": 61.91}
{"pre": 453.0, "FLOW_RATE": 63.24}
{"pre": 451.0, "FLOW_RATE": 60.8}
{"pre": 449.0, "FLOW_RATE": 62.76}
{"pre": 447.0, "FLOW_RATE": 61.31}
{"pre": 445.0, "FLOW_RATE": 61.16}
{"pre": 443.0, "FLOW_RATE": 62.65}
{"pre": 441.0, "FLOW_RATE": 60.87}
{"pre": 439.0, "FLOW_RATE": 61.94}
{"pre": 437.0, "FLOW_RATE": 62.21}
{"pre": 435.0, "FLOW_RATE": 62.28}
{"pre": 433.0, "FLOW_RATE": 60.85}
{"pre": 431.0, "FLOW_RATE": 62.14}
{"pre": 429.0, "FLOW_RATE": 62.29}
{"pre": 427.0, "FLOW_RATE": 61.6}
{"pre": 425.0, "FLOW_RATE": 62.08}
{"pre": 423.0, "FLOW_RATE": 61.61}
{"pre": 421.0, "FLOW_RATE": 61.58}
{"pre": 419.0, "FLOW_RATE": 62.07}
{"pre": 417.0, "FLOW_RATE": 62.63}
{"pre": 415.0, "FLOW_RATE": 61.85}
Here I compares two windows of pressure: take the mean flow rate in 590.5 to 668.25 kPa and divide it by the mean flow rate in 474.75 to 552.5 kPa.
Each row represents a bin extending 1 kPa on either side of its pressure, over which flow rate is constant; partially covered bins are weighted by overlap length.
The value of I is 1.2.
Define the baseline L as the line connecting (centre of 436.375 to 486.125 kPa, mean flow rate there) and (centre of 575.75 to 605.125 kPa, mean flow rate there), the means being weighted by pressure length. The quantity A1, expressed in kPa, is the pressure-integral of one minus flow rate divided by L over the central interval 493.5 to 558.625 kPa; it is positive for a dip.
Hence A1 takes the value 9.63 kPa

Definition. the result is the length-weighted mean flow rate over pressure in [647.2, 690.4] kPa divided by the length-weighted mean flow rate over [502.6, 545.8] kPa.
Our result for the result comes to 1.4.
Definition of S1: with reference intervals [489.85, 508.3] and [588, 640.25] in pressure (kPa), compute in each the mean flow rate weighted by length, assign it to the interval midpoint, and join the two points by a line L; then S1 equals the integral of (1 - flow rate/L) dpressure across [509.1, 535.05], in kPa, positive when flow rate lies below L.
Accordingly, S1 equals 6.4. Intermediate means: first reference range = 59.7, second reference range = 62.9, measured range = 45.4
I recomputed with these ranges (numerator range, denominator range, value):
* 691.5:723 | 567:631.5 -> 1.07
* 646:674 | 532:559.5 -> 1.17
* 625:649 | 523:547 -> 1.38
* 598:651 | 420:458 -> 1.03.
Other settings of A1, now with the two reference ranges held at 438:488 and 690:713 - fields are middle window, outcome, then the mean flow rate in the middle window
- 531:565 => 3.73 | 56.5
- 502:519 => 1.88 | 55.6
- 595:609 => 0.36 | 63.2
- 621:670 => 1.40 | 64.1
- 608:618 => 0.22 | 63.7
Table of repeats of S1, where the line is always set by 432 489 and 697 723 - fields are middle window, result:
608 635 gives 1.0 kPa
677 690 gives -0.2 kPa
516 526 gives 3.0 kPa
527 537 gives 3.5 kPa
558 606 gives 1.0 kPa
